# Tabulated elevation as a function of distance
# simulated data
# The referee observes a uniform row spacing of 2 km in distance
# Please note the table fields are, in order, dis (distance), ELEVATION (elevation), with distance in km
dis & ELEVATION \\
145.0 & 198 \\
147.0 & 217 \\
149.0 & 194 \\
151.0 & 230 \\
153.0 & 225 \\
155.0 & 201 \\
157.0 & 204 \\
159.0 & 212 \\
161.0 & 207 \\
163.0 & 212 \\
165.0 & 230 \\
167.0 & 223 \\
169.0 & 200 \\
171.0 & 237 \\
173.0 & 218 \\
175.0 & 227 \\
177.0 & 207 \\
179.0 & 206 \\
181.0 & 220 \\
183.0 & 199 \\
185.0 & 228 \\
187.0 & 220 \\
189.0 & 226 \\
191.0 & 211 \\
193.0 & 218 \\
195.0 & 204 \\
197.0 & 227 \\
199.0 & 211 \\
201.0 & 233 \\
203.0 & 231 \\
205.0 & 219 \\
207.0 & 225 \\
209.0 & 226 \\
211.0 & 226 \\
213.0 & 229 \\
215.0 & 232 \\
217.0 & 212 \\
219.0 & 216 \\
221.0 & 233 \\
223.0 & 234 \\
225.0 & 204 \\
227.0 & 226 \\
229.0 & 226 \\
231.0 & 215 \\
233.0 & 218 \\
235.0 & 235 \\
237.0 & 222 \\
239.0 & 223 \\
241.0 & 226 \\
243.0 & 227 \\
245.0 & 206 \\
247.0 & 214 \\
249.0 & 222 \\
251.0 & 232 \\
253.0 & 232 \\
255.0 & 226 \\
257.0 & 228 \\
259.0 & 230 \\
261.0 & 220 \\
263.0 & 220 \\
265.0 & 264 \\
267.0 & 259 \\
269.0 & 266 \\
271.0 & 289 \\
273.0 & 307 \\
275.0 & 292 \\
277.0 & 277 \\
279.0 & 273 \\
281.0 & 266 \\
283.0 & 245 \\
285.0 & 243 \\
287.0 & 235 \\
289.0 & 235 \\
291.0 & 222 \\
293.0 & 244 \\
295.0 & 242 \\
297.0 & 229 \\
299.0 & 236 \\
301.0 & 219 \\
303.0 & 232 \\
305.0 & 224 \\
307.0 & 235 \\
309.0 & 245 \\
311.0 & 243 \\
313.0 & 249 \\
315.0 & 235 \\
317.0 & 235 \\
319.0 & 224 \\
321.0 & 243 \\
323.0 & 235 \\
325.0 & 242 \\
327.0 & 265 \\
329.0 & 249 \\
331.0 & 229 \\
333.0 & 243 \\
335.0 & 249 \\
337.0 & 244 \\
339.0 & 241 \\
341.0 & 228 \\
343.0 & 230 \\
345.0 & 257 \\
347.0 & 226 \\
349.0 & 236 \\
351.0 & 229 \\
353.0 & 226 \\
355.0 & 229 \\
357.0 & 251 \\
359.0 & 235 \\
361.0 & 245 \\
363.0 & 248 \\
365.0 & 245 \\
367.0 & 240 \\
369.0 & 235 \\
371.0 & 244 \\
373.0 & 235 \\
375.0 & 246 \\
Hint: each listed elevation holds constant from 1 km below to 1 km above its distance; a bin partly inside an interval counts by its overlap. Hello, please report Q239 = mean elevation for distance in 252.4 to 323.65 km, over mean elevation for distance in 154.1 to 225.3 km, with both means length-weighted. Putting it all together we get 1.1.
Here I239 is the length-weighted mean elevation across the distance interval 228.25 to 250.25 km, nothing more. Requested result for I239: 221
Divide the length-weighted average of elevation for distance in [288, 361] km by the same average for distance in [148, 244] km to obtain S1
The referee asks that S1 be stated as 1.1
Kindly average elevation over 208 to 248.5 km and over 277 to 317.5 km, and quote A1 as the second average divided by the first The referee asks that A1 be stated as 1.08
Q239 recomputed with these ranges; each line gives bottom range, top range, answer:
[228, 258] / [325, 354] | 1.07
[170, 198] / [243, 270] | 1.07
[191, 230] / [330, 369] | 1.07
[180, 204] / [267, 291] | 1.21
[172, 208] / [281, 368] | 1.09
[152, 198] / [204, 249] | 1.03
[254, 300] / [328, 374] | 0.96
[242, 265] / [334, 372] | 1.06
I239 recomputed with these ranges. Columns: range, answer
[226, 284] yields 241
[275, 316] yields 243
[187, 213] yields 222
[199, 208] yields 225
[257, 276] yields 259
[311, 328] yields 241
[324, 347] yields 243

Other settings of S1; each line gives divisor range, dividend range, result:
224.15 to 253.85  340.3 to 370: 1.07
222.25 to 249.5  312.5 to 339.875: 1.09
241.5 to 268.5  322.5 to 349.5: 1.05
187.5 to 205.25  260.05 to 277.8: 1.21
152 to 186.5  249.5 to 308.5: 1.14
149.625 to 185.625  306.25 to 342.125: 1.12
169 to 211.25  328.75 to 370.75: 1.09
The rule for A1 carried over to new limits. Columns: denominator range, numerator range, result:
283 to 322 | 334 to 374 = 1.01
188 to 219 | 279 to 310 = 1.07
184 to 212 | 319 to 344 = 1.09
